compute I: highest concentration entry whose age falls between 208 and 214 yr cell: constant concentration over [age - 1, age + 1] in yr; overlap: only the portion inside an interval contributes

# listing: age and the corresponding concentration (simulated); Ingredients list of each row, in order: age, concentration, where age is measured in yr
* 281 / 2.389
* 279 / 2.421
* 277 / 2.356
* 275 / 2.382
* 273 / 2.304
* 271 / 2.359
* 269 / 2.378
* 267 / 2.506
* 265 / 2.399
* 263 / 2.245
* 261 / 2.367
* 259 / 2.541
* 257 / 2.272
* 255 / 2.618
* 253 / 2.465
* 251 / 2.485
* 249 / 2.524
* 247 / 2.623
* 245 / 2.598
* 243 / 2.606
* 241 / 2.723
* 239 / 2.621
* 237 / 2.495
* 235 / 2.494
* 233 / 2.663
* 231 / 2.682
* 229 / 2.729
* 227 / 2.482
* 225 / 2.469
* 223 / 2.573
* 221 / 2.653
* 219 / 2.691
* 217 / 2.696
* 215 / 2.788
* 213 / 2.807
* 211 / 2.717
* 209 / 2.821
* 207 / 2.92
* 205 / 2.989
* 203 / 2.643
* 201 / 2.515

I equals 2.821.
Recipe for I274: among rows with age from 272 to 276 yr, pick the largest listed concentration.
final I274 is 2.382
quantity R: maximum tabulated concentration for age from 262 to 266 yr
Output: 2.399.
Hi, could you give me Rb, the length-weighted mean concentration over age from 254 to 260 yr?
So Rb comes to 2.48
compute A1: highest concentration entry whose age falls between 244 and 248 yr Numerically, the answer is 2.623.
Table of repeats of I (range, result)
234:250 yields 2.723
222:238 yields 2.729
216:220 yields 2.696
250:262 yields 2.618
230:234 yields 2.682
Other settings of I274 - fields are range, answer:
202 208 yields 2.989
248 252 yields 2.524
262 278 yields 2.506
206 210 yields 2.92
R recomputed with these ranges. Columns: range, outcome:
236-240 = 2.621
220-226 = 2.653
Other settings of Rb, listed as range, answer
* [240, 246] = 2.64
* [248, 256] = 2.52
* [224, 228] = 2.48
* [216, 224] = 2.65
